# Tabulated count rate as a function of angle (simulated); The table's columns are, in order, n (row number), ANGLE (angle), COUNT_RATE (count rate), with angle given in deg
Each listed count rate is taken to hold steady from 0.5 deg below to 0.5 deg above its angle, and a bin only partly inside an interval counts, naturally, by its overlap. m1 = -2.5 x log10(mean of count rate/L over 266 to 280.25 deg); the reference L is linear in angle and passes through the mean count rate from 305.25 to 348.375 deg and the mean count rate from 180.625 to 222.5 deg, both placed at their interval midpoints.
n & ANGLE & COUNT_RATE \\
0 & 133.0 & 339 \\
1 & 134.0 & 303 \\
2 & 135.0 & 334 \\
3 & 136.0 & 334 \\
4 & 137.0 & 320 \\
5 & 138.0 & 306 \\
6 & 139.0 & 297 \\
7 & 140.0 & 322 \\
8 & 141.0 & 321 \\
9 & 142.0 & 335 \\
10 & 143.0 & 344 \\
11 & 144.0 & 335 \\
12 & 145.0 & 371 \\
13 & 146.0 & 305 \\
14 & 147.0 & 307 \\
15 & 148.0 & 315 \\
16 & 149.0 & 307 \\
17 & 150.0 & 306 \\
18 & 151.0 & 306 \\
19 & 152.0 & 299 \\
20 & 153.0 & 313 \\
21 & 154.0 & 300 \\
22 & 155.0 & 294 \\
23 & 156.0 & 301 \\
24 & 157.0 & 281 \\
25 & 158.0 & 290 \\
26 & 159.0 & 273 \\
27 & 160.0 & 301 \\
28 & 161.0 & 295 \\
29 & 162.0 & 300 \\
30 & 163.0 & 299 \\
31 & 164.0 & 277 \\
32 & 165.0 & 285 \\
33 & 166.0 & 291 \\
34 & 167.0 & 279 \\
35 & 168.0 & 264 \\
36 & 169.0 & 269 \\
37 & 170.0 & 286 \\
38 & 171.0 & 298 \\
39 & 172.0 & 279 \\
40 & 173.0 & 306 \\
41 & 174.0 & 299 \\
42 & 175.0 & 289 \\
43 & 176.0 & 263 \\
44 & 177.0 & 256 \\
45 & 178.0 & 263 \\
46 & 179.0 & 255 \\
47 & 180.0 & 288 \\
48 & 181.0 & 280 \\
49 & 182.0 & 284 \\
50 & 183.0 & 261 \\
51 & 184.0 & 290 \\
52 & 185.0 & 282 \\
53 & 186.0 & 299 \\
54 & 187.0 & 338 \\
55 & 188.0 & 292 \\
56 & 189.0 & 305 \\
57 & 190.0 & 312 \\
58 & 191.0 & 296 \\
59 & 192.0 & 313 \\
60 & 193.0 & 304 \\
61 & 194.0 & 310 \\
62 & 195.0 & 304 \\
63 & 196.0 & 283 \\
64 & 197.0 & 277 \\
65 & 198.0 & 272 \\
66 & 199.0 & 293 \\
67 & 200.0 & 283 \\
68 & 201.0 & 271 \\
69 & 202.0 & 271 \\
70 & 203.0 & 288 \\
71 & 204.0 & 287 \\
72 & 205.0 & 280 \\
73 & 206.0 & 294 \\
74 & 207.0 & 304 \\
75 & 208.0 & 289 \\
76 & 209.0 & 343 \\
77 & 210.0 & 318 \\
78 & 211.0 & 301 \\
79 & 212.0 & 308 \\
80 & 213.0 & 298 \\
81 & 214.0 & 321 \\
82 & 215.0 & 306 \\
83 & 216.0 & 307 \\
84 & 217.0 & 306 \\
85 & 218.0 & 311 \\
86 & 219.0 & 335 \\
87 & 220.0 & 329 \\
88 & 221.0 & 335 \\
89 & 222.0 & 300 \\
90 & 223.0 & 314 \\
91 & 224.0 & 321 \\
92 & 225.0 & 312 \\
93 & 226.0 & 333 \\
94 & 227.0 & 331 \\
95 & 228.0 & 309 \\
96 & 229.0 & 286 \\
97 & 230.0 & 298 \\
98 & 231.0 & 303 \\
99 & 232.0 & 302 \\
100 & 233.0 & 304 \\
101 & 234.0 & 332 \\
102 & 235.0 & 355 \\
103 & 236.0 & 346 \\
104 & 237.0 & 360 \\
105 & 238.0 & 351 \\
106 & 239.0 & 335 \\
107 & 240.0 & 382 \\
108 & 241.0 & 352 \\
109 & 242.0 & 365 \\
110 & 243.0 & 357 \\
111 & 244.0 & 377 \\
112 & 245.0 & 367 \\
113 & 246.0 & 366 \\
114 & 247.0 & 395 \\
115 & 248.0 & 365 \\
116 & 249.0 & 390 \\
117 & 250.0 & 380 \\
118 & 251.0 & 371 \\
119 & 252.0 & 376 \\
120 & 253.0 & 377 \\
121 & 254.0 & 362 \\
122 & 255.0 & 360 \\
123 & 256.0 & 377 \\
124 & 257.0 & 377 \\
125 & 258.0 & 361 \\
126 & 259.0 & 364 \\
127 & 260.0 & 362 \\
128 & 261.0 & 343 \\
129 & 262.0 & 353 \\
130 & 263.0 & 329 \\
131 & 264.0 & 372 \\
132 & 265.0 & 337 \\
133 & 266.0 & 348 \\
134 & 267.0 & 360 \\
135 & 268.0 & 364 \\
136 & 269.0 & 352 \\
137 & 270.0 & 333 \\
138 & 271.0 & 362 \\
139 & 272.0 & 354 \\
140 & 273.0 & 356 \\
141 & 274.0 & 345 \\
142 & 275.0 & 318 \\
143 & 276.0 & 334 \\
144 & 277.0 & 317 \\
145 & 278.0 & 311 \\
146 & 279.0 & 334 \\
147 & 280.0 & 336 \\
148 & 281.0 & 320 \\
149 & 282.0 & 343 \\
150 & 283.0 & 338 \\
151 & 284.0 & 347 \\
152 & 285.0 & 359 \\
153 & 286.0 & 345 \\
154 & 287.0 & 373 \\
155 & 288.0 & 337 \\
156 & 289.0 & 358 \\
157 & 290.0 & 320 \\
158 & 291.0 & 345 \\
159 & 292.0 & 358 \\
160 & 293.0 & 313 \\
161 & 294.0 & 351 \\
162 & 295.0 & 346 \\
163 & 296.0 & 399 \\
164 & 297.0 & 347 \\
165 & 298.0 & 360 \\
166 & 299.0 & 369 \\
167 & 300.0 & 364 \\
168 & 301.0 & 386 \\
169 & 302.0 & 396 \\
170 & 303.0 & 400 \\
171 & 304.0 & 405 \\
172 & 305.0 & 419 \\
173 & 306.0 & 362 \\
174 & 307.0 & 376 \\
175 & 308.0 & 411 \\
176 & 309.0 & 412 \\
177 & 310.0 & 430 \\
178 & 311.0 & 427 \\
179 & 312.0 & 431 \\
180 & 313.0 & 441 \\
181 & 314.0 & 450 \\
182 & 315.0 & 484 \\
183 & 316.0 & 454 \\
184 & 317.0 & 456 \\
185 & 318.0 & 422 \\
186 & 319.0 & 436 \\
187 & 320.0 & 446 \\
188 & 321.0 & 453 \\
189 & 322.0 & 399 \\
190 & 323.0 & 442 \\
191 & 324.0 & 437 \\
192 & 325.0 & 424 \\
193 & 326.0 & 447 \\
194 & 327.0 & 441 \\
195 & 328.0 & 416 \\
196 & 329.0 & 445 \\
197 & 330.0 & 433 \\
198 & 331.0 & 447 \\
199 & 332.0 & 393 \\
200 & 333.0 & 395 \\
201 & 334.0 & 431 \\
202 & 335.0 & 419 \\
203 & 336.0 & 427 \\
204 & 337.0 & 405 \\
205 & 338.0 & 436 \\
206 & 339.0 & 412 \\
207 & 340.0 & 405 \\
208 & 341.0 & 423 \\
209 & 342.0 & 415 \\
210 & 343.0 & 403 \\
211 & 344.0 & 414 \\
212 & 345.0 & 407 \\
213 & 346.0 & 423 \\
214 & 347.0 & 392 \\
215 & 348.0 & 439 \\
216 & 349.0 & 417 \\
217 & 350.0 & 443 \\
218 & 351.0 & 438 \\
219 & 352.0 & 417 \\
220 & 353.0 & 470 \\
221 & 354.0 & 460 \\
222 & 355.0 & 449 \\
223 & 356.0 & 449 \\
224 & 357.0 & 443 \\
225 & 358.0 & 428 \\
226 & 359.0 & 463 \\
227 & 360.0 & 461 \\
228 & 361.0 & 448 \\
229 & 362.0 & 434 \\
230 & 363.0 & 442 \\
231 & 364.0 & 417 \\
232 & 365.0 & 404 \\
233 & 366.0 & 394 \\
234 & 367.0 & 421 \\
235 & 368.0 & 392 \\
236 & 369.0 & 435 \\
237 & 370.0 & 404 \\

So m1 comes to 0.09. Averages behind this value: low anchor 300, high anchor 425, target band 341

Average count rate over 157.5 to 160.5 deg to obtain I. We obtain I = 288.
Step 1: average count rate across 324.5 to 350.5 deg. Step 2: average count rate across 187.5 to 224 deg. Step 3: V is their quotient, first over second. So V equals 1.40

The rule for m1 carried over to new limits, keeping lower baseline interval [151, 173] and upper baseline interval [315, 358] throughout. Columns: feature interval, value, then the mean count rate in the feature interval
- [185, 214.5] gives 0.077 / 298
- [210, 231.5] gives 0.081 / 313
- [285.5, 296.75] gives 0.129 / 349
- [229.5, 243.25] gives 0.036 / 338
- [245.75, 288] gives 0.059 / 354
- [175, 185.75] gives 0.117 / 274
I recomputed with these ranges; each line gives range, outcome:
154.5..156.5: 298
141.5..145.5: 346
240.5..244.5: 363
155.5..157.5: 291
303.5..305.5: 412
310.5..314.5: 437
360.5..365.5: 429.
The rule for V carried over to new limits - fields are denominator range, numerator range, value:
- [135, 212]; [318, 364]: 1.45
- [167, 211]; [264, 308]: 1.22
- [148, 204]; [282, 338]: 1.38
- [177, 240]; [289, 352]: 1.35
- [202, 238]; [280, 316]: 1.21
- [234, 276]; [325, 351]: 1.17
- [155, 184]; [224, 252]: 1.22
